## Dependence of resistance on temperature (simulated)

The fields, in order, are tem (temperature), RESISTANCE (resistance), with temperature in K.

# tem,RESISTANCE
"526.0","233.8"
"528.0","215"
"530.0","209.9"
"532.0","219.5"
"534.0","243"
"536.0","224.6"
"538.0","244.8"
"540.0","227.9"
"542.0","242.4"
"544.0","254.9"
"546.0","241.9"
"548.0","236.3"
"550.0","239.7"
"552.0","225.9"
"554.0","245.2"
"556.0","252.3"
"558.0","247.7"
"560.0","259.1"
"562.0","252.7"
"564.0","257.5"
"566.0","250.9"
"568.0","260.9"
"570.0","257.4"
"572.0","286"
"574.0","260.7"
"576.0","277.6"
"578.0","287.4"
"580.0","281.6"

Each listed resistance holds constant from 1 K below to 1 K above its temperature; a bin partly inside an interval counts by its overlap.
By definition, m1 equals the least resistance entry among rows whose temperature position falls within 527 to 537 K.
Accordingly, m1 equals 209.9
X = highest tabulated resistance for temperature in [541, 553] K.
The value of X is 254.9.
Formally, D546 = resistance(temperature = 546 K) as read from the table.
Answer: 241.9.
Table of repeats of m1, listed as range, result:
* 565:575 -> 250.9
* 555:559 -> 247.7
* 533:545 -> 224.6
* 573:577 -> 260.7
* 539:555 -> 225.9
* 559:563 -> 252.7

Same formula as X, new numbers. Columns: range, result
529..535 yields 243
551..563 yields 259.1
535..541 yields 244.8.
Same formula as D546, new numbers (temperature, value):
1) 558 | 247.7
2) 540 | 227.9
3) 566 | 250.9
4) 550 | 239.7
